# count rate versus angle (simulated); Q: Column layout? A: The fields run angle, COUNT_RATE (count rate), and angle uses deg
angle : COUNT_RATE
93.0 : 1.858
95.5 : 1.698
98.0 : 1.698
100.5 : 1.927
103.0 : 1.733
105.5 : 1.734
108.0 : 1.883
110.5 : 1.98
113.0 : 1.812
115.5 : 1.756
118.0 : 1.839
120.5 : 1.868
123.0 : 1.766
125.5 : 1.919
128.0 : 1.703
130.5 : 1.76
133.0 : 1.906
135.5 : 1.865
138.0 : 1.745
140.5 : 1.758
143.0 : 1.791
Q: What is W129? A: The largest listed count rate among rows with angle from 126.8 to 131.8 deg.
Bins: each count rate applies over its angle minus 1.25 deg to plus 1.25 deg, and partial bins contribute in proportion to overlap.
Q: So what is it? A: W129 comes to 1.76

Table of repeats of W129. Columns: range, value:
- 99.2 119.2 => 1.98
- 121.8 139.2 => 1.919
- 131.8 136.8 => 1.906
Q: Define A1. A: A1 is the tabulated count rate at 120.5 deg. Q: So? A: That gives 1.868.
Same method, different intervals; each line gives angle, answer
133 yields 1.906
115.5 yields 1.756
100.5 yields 1.927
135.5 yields 1.865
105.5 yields 1.734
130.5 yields 1.76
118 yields 1.839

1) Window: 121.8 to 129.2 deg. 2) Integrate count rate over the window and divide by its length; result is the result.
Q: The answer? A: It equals 1.8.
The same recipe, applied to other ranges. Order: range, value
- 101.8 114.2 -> 1.83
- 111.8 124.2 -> 1.81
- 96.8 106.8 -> 1.77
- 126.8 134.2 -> 1.79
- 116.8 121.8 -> 1.85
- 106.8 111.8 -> 1.93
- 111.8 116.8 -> 1.78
